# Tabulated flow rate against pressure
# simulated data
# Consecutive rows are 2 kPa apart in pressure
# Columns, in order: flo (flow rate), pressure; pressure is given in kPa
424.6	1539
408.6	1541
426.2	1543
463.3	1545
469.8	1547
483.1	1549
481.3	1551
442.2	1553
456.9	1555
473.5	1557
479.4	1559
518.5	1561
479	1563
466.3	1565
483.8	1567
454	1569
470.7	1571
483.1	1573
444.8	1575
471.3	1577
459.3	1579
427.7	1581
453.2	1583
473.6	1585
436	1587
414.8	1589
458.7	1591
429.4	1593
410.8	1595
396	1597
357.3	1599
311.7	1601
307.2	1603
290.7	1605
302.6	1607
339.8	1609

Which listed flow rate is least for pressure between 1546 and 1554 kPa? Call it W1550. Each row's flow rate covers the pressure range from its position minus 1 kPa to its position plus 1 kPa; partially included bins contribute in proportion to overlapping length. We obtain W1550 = 442.2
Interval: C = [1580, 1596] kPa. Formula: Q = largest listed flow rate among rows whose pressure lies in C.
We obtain 473.6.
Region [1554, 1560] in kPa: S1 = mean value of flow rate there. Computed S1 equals 470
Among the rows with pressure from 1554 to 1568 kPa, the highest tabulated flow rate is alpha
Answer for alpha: 518.5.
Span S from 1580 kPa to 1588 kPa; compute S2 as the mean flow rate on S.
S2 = 448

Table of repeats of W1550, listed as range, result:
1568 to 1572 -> 454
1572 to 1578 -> 444.8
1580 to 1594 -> 414.8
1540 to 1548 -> 408.6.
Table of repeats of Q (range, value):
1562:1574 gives 483.8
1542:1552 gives 483.1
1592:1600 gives 429.4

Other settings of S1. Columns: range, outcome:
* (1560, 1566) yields 488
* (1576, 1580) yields 465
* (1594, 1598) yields 403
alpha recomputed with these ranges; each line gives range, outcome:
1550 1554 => 481.3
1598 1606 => 357.3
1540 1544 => 426.2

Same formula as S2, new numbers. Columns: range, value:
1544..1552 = 474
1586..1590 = 425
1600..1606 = 303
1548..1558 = 467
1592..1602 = 381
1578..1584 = 447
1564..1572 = 469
